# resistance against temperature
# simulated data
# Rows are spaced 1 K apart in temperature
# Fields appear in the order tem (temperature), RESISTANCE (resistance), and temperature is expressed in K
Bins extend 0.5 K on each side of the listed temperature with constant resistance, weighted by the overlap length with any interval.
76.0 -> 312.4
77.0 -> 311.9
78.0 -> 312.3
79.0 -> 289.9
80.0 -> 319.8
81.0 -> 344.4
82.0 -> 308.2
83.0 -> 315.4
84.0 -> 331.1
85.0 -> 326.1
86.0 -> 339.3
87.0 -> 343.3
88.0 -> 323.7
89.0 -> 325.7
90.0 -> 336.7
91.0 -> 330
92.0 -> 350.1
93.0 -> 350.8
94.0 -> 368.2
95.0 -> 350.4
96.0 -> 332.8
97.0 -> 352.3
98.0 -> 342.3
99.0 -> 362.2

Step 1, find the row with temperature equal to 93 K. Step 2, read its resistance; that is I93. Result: 350.8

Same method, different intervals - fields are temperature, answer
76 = 312.4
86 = 339.3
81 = 344.4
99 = 362.2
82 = 308.2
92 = 350.1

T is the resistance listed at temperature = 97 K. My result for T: 352.3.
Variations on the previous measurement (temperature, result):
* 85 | 326.1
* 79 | 289.9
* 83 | 315.4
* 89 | 325.7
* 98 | 342.3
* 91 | 330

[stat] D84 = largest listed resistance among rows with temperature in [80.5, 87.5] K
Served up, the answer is 344.4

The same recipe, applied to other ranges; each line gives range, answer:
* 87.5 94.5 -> 368.2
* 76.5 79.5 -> 312.3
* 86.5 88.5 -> 343.3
